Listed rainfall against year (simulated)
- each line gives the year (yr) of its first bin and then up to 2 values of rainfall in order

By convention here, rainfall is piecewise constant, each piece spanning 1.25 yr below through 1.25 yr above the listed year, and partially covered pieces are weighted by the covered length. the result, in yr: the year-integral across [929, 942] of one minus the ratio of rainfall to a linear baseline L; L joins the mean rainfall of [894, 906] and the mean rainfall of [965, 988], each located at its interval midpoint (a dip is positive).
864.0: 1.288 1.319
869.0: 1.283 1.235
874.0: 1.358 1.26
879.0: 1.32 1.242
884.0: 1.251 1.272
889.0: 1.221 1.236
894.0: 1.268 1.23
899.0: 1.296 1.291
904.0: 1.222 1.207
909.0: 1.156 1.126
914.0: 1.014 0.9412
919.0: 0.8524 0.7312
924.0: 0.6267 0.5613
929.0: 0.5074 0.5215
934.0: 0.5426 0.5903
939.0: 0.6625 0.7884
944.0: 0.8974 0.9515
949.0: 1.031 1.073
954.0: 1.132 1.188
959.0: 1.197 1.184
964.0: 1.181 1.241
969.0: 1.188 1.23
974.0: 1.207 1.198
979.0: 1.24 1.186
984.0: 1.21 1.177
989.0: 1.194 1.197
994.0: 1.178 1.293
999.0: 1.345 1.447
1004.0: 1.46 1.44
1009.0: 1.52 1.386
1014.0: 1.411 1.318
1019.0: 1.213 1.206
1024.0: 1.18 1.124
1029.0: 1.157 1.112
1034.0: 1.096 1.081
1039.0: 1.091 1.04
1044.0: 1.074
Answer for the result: 6.7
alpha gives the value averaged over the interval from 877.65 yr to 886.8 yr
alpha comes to 1.27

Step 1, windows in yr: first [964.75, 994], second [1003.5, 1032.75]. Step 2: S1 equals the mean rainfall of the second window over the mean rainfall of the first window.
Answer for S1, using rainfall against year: 1.07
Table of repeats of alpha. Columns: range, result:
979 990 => 1.2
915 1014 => 1.07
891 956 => 0.94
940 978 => 1.11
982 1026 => 1.3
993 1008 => 1.37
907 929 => 0.866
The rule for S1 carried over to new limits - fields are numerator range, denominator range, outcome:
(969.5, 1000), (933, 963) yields 1.29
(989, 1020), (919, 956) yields 1.75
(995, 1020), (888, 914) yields 1.14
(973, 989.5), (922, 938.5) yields 2.11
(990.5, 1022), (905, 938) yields 1.68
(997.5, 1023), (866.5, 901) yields 1.08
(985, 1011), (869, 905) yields 1.05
